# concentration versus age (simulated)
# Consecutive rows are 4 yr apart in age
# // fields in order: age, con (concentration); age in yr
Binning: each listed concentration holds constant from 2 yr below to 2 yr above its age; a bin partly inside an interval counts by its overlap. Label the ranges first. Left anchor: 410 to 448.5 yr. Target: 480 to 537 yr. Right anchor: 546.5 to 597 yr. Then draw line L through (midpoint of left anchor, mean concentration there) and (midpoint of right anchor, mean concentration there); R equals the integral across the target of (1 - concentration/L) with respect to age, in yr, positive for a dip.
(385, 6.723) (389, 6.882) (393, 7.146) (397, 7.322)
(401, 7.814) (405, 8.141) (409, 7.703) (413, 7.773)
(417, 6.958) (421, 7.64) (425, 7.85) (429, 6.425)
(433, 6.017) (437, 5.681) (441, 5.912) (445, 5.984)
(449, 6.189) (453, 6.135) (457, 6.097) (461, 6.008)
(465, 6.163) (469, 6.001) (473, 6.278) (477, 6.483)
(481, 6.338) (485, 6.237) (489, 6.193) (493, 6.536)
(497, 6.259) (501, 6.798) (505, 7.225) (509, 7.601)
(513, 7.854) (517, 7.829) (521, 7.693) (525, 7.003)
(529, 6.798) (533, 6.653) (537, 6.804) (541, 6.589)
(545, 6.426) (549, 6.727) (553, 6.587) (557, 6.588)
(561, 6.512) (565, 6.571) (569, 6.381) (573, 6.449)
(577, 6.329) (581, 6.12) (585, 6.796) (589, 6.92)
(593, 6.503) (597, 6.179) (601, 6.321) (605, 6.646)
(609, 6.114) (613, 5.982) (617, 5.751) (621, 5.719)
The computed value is -2.9 yr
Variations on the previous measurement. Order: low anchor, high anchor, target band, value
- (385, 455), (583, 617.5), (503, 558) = -3.7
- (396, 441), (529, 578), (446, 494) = 5.0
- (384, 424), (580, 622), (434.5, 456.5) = 3.7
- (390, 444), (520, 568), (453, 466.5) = 1.7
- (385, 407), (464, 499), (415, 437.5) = 0.5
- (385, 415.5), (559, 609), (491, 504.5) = 0.6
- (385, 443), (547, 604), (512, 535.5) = -2.0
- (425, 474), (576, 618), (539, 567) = -1.3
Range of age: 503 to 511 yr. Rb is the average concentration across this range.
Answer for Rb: 7.41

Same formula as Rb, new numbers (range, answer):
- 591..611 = 6.35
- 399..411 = 7.89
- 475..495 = 6.36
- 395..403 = 7.57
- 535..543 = 6.7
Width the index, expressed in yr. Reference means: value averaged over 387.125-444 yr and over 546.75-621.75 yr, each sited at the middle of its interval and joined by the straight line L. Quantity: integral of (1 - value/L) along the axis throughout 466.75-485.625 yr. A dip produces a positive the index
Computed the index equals 1.5 yr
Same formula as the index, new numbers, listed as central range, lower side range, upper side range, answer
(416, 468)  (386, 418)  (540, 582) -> 6.1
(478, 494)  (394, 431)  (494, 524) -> 2.2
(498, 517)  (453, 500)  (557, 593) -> -3.1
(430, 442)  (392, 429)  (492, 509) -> 2.3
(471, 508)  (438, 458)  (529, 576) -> -1.5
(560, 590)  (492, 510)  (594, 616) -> -0.4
